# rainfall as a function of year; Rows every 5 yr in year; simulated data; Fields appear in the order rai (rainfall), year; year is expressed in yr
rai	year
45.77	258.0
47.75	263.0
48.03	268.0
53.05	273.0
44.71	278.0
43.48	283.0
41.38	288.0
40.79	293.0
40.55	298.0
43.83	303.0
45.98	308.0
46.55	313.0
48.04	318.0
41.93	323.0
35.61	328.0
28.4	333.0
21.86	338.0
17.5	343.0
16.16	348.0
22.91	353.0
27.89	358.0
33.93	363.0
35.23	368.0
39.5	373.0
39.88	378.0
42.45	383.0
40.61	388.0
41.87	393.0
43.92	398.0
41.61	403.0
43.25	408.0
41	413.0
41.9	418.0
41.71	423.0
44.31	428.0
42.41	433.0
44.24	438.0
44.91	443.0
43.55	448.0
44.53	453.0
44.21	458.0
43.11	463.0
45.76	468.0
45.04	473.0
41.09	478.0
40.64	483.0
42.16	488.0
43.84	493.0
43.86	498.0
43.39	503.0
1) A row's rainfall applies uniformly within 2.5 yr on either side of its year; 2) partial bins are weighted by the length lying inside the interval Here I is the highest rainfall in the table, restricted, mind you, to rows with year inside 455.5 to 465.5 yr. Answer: 44.21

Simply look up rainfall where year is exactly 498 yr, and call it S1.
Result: 43.86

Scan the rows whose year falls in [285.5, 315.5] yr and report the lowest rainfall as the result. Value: 40.55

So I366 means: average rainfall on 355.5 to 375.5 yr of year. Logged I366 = 34.1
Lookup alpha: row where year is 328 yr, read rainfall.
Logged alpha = 35.61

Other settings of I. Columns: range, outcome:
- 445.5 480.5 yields 45.76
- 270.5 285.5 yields 53.05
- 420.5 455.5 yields 44.91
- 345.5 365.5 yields 33.93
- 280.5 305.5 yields 43.83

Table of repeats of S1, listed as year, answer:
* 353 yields 22.91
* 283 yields 43.48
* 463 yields 43.11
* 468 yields 45.76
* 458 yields 44.21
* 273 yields 53.05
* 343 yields 17.5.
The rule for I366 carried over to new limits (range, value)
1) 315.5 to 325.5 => 45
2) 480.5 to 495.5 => 42.2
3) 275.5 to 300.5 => 42.2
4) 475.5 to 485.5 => 40.9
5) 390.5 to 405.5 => 42.5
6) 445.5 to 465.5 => 43.9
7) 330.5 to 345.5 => 22.6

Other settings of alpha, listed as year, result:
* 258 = 45.77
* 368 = 35.23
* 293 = 40.79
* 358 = 27.89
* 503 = 43.39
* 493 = 43.84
